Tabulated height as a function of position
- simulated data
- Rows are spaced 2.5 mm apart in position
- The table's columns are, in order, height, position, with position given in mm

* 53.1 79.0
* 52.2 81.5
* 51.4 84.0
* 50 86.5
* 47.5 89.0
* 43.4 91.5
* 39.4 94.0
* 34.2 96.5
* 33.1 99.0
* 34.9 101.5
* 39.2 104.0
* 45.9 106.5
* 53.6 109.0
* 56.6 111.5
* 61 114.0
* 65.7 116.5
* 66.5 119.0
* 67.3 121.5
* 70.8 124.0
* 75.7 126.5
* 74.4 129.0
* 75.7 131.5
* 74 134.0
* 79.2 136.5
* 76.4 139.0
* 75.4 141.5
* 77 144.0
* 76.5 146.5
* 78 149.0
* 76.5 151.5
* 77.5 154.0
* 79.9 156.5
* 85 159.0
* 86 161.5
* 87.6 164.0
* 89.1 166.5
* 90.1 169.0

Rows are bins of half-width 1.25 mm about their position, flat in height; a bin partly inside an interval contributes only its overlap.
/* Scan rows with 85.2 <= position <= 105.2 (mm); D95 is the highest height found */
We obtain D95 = 50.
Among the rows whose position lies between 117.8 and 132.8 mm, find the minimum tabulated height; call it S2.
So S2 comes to 66.5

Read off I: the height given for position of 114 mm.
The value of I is 61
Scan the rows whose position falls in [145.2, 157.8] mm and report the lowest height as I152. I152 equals 76.5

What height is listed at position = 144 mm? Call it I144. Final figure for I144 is 77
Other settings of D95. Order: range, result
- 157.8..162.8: 86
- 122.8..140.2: 79.2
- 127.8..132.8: 75.7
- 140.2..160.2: 85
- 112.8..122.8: 67.3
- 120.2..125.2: 70.8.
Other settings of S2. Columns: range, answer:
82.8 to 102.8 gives 33.1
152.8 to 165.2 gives 77.5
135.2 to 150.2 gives 75.4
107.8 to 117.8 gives 53.6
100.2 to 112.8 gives 34.9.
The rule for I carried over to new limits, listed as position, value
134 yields 74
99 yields 33.1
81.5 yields 52.2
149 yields 78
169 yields 90.1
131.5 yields 75.7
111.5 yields 56.6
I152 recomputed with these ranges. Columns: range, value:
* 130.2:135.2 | 74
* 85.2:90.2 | 47.5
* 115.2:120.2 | 65.7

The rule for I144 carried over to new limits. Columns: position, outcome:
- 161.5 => 86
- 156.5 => 79.9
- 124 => 70.8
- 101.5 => 34.9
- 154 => 77.5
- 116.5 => 65.7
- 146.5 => 76.5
